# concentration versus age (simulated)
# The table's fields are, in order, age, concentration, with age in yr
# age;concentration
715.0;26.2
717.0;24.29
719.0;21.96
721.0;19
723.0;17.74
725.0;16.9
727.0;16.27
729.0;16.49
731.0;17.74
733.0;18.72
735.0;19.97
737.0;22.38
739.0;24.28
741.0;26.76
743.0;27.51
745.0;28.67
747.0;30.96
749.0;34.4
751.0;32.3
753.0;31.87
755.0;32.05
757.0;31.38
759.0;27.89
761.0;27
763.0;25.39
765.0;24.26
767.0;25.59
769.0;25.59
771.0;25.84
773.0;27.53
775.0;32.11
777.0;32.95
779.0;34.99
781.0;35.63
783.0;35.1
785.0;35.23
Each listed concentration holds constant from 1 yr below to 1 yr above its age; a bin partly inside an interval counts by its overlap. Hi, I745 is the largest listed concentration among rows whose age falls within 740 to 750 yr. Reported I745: 34.4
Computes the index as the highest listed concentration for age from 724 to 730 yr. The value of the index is 16.9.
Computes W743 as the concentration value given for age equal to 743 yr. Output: 27.51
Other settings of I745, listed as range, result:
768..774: 27.53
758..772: 27.89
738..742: 26.76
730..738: 22.38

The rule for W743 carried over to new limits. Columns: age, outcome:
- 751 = 32.3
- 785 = 35.23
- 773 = 27.53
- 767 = 25.59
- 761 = 27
